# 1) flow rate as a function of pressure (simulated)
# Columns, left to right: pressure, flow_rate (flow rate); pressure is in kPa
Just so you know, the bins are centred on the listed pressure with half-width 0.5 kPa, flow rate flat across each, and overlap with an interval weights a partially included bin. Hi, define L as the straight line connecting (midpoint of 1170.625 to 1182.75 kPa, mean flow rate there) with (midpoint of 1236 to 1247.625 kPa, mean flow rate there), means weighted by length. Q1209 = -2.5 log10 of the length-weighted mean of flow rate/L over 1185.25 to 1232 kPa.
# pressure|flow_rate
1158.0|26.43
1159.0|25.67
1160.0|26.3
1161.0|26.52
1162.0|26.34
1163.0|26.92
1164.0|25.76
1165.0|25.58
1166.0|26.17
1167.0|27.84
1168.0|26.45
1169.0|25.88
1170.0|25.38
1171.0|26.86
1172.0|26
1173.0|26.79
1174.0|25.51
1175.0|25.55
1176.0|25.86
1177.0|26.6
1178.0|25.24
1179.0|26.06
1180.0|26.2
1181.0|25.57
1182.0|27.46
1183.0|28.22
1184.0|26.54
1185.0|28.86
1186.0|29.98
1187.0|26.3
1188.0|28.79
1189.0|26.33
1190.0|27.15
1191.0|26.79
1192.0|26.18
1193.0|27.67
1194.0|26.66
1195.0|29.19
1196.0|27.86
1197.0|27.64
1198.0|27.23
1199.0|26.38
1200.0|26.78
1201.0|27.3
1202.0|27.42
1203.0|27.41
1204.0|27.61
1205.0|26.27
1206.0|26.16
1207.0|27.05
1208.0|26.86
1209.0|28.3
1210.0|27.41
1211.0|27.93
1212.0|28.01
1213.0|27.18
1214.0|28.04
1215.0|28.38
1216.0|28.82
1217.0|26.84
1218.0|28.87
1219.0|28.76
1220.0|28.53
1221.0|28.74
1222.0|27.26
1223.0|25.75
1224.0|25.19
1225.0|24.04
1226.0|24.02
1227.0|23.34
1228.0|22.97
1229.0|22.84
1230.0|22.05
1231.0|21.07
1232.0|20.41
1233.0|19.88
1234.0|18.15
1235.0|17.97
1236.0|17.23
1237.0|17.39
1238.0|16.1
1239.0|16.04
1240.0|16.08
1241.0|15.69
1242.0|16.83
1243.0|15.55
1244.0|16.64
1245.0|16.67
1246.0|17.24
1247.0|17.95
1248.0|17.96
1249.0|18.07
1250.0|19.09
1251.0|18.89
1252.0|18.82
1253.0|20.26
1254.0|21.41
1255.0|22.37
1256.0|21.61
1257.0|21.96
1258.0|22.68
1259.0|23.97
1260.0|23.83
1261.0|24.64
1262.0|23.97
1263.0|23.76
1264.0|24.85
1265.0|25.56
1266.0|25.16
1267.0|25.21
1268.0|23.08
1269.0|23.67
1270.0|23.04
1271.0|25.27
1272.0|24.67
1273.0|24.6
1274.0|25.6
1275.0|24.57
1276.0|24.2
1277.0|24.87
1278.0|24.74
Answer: -0.241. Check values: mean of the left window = 26.2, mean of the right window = 16.6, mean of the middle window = 26.7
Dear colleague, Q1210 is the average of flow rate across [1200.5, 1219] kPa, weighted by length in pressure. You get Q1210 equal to 27.6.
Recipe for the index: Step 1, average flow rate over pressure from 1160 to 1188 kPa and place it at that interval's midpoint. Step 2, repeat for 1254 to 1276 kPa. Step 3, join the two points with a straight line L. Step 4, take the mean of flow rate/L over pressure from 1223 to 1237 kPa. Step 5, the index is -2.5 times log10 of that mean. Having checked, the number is 0.16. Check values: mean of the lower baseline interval 26.6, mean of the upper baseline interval 23.9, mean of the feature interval 21.5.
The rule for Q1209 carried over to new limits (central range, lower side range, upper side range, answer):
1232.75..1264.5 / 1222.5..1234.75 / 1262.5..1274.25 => 0.20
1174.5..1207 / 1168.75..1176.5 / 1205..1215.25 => -0.01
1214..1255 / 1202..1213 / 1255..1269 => 0.20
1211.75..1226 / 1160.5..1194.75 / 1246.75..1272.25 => -0.12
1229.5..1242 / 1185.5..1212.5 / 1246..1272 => 0.32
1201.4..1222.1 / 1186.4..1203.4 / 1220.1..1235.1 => -0.11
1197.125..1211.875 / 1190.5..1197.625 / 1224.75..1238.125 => -0.07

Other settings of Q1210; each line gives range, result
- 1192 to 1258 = 23.3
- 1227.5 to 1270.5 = 20.4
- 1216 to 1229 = 26.2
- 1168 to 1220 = 27.1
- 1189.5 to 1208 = 27.1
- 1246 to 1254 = 18.8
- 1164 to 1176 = 26.2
